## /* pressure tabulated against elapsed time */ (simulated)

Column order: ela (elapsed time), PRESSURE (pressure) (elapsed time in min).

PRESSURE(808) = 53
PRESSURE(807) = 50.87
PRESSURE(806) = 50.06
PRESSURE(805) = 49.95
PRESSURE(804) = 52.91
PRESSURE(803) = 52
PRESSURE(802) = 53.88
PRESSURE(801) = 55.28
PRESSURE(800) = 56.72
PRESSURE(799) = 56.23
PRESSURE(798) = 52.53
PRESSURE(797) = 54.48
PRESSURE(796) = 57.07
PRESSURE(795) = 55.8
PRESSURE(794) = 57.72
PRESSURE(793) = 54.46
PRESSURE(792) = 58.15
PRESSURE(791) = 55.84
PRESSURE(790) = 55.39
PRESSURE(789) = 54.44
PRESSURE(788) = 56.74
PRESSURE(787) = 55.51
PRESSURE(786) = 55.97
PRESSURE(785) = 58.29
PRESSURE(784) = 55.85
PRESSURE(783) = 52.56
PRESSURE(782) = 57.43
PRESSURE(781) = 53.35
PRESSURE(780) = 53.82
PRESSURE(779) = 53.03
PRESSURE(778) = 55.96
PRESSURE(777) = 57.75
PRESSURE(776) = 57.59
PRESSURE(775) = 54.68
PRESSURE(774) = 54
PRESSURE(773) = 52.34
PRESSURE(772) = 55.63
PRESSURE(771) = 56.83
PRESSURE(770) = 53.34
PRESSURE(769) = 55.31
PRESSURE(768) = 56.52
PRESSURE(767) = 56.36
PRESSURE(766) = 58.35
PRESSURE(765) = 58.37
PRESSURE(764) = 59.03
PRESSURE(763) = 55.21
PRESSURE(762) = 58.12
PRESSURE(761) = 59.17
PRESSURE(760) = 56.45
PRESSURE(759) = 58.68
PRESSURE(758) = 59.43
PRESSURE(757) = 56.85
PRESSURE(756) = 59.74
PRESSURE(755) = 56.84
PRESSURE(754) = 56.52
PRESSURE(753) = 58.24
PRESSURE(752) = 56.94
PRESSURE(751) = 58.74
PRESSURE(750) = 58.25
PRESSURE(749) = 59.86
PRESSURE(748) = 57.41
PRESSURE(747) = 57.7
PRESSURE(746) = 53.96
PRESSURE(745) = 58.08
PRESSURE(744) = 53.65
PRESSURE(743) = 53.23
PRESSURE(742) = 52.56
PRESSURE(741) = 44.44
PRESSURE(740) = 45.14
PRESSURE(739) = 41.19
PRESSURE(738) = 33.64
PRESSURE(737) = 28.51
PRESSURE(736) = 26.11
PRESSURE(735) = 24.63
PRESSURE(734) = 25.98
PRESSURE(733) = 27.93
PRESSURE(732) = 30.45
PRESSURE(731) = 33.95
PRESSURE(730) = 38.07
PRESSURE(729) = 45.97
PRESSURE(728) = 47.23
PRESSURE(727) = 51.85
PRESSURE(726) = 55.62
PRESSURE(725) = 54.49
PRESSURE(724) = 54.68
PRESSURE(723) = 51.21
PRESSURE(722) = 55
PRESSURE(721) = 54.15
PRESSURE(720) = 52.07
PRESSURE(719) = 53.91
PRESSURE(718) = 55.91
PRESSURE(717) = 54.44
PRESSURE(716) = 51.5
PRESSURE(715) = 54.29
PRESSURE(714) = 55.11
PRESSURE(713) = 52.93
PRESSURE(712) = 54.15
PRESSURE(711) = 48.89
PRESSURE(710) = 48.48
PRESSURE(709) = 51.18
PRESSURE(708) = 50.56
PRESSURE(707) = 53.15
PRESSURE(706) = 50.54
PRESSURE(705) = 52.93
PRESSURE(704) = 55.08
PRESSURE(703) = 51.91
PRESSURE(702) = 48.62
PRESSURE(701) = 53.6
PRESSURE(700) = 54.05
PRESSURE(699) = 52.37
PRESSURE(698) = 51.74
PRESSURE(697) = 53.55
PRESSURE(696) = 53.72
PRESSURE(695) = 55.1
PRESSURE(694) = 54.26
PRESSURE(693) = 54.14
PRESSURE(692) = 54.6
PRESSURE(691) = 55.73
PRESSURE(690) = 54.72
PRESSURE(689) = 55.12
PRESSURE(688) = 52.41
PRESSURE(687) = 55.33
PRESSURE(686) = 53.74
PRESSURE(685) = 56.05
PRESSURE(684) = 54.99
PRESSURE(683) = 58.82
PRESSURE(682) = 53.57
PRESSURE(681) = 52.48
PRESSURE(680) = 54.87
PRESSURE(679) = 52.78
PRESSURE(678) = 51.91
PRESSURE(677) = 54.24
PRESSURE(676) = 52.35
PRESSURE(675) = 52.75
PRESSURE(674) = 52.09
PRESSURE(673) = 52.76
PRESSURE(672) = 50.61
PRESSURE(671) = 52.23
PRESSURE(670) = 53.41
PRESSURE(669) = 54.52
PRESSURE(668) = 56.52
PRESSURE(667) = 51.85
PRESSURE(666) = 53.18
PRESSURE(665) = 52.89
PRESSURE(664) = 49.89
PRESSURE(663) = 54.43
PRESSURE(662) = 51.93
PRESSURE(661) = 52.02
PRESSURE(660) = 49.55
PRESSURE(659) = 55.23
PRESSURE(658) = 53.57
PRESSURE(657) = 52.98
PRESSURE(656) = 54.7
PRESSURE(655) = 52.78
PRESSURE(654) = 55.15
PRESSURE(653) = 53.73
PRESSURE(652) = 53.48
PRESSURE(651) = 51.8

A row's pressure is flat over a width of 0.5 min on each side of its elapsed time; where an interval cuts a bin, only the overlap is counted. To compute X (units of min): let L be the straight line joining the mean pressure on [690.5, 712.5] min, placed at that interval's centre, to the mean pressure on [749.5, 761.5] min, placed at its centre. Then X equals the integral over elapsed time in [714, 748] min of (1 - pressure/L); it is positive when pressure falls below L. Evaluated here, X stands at 5.6 min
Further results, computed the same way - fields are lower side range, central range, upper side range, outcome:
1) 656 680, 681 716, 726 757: -2.1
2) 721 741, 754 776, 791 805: -4.0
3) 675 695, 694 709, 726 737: -1.5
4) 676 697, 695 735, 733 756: 1.4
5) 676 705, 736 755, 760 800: 1.4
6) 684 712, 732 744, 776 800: 3.8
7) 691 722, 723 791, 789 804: 3.1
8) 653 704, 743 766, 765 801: -1.0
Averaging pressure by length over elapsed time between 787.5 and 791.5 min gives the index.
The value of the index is 55.6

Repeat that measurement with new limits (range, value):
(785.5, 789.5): 55.7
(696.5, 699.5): 52.6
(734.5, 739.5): 30.8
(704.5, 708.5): 51.8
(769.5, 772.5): 55.3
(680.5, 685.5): 55.2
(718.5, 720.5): 53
